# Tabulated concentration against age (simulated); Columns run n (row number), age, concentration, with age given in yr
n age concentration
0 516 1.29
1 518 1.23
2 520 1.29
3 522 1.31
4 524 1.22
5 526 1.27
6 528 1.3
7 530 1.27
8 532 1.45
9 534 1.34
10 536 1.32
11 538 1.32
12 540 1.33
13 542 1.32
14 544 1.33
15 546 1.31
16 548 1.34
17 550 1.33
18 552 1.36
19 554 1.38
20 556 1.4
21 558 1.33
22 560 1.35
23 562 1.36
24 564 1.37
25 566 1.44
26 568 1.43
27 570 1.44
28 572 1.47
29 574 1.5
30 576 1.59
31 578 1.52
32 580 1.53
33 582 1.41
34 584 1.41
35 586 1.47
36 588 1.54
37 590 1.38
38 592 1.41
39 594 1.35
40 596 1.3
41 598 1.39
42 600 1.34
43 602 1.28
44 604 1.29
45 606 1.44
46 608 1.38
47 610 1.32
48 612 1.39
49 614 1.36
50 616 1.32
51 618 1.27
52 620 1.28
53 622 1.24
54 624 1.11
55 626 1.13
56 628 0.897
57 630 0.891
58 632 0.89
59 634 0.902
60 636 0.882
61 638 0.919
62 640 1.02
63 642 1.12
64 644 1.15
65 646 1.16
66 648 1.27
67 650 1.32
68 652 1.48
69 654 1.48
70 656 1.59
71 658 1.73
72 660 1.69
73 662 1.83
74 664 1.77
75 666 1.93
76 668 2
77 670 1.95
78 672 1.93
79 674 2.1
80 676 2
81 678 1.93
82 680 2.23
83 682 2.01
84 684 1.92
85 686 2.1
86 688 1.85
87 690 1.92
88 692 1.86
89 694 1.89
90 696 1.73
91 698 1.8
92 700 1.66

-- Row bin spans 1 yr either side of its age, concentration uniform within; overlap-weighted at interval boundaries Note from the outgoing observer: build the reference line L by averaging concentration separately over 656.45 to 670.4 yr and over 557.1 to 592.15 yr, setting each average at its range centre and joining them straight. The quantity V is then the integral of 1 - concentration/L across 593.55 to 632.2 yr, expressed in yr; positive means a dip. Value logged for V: 8.5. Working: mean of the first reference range 1.44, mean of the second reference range 1.83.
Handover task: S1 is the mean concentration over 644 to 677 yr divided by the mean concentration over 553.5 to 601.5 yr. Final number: 1.2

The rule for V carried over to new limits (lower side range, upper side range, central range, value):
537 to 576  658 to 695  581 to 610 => 3.3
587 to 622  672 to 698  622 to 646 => 8.6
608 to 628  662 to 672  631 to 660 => 7.3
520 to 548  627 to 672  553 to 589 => -2.9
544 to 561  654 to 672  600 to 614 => 2.0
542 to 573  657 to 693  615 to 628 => 3.7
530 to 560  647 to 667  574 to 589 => -0.7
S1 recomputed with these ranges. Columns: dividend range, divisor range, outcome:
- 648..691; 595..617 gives 1.36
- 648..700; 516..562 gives 1.38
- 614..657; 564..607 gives 0.82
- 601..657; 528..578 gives 0.87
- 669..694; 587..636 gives 1.59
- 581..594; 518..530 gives 1.12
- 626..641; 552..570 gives 0.67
